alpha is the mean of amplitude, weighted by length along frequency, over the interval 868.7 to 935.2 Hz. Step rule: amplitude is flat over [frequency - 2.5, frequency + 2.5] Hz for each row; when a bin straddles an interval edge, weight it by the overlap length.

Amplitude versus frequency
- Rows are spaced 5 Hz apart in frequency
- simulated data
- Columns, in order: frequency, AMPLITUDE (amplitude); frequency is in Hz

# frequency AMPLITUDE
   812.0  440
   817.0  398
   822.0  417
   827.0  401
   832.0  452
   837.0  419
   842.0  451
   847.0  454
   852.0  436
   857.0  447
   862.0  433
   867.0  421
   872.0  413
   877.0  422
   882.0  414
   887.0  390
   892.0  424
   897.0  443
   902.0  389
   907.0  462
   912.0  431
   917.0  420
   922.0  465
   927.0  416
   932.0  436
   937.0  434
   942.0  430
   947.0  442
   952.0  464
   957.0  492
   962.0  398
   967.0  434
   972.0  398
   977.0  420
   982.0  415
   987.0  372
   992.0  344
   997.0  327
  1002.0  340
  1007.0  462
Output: 425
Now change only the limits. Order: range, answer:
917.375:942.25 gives 435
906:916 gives 440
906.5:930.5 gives 437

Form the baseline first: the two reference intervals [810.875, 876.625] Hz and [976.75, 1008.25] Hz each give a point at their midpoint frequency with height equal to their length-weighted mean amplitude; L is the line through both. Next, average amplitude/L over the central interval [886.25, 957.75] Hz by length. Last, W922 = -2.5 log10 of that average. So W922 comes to -0.09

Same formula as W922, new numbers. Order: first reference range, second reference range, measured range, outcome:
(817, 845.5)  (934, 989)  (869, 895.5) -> 0.03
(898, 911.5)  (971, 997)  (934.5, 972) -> -0.10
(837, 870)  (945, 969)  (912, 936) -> 0.02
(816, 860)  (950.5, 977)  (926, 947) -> 0.01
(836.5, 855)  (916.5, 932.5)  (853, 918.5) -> 0.04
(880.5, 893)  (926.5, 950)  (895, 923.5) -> -0.04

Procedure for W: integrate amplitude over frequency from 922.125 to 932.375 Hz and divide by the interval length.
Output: 433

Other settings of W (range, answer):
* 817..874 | 430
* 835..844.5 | 436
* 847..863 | 442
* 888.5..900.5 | 426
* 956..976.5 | 425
